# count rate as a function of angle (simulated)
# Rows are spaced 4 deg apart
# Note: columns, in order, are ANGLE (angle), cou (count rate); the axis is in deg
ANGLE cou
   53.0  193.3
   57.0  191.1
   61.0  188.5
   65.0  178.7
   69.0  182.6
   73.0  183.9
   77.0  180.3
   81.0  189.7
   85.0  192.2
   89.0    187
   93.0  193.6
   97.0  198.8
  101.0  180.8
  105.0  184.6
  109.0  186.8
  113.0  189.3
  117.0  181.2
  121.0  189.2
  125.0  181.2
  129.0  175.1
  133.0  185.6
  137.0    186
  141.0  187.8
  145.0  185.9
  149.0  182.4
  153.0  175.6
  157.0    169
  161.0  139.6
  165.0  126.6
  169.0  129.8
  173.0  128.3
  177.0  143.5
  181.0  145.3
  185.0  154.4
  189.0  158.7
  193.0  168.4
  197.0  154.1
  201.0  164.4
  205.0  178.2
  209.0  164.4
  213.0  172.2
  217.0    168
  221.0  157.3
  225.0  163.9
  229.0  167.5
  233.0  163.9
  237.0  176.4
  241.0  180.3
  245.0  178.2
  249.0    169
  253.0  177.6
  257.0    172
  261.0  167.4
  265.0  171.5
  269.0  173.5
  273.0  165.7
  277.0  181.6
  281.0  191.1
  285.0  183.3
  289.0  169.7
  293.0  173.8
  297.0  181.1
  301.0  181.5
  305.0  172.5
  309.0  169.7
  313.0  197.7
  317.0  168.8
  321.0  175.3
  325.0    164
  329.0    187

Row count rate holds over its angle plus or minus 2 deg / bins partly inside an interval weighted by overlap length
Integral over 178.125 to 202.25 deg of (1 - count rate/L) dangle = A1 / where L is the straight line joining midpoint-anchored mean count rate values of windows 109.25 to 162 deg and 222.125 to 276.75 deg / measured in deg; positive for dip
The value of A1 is 2.6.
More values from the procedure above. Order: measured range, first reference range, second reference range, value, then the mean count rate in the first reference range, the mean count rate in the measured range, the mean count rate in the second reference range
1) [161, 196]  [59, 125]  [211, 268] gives 6.4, 187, 144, 170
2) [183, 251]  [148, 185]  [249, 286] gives -2.2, 148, 167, 175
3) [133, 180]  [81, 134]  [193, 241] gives 4.7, 187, 160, 167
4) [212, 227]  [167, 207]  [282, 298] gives -0.4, 153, 165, 178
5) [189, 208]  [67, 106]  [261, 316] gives 1.7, 187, 165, 177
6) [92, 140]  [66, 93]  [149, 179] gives -4.7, 186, 186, 147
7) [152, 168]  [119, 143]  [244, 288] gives 2.8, 184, 150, 175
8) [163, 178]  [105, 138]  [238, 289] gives 4.1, 184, 131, 176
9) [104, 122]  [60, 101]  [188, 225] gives -0.5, 187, 186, 165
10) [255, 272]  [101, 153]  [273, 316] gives 0.9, 184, 171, 179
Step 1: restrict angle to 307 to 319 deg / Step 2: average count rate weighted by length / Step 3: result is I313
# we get 179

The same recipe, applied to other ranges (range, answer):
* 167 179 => 134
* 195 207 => 166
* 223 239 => 168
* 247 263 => 172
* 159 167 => 133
